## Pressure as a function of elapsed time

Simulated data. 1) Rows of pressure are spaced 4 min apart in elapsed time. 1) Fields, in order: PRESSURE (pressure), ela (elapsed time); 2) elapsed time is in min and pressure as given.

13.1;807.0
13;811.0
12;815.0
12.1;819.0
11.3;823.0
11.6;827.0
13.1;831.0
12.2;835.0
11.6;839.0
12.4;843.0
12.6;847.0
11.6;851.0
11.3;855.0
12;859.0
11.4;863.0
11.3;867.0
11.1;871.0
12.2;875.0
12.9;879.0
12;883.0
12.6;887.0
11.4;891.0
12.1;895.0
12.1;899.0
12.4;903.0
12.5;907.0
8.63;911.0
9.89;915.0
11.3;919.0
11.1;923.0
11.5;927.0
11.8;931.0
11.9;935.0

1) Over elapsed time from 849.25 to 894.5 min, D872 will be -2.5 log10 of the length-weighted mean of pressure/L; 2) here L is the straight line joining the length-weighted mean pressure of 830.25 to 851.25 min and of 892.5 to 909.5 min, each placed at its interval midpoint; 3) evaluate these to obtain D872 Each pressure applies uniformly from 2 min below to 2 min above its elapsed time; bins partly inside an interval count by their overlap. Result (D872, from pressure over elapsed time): 0.03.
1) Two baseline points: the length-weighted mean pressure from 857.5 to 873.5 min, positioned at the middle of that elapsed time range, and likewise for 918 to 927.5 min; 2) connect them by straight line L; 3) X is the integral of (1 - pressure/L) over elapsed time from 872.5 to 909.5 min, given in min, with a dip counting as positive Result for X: -2.6 min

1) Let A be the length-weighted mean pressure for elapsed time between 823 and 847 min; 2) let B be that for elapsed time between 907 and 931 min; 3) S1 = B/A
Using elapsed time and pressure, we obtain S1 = 0.9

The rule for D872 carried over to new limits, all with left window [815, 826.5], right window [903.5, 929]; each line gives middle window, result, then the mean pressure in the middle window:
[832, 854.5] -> -0.05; 12.1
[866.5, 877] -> -0.03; 11.6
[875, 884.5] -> -0.11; 12.4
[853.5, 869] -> -0.01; 11.5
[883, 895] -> -0.08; 12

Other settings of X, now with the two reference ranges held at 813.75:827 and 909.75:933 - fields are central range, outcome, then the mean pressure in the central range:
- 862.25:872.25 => 0.0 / 11.3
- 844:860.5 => -0.7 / 11.9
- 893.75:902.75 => -1.0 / 12.2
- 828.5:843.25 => -0.9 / 12.3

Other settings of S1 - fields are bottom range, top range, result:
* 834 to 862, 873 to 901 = 1.02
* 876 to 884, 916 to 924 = 0.89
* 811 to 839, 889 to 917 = 0.93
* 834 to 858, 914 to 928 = 0.92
